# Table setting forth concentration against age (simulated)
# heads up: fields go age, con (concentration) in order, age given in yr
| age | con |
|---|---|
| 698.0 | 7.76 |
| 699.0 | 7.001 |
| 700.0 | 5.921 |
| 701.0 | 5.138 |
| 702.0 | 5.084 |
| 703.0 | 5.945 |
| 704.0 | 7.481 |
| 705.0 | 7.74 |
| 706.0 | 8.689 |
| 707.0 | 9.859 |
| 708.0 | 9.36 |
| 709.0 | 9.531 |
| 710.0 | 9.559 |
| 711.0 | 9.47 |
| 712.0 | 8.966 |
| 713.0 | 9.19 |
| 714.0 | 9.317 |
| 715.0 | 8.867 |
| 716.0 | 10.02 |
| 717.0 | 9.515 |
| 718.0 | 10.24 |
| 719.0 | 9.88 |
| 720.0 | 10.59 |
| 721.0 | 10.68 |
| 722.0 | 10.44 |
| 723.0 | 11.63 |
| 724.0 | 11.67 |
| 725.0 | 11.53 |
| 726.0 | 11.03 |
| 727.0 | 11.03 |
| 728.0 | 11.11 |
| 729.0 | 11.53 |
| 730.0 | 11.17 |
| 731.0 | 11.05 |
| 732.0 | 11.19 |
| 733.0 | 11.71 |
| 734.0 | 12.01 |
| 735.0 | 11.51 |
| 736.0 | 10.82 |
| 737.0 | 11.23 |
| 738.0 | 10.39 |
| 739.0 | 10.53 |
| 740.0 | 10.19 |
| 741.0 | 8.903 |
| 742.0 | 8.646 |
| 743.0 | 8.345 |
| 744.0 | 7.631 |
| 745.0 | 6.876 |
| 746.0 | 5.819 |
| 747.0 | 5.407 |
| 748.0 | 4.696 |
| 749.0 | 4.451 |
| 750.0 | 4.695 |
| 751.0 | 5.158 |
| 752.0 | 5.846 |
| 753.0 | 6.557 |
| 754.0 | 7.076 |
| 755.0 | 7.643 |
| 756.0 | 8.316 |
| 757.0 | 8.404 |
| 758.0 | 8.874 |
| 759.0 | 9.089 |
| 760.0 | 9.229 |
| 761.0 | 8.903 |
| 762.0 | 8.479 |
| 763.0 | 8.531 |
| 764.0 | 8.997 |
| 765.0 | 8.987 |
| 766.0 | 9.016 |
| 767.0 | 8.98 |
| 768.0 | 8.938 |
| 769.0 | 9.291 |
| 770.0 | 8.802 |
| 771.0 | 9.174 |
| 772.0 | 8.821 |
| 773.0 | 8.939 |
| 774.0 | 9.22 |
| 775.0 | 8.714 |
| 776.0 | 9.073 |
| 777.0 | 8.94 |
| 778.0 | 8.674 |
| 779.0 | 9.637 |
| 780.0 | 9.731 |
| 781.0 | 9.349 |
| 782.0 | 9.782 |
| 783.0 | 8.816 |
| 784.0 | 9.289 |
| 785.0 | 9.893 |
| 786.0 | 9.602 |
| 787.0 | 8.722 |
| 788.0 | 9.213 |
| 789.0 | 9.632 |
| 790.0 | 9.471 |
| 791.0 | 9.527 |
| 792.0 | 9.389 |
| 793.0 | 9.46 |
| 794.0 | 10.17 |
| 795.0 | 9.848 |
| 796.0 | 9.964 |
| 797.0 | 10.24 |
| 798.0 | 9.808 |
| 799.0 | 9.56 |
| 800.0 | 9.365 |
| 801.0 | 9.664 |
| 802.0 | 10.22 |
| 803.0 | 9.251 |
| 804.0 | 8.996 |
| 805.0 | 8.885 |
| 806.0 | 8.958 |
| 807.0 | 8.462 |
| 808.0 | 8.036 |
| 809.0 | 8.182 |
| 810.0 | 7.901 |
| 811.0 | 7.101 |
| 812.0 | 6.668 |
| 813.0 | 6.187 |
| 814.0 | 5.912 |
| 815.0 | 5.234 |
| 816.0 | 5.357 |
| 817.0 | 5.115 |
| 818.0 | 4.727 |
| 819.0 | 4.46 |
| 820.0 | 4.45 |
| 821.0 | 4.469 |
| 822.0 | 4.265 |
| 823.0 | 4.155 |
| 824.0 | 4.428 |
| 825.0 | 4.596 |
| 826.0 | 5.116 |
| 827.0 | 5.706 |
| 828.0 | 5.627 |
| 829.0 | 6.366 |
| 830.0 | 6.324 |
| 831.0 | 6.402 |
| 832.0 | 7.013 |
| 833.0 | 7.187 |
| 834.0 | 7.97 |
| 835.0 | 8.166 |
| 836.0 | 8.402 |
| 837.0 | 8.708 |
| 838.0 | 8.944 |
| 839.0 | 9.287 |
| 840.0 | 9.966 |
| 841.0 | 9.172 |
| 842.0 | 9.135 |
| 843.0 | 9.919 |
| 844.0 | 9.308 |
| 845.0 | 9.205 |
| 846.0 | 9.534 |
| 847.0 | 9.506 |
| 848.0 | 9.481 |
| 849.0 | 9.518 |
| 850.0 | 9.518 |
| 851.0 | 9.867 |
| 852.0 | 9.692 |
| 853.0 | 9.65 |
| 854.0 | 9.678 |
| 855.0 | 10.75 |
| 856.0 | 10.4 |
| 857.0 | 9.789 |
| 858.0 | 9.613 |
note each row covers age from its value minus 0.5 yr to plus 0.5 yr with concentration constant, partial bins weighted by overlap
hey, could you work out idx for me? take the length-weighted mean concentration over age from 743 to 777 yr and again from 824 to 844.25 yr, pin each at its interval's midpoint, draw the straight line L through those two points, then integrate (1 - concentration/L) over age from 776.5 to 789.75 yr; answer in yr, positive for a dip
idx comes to -2.7 yr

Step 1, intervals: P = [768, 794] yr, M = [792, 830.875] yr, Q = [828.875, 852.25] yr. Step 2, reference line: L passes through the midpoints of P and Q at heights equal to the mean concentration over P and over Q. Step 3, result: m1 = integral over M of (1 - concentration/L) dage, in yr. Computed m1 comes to 7.75 yr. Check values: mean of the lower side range 9.26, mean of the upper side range 8.72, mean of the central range 7.21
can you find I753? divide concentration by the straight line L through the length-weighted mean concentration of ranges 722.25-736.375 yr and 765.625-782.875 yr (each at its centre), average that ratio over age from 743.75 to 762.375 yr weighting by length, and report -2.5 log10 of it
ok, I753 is 0.401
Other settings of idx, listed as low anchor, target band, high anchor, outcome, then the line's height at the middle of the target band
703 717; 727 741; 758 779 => -3.2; 8.97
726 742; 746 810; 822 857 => 6.8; 9.75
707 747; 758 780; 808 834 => -2.3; 8.14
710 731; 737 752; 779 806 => 4.1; 10.1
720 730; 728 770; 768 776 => 5.7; 10.1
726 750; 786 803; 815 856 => -2.7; 8.29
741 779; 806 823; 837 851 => 5.4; 8.9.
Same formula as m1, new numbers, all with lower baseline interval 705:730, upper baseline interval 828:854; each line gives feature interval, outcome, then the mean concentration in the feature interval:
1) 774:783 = 0.2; 9.21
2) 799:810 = 0.2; 8.98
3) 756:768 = 1.0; 8.84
